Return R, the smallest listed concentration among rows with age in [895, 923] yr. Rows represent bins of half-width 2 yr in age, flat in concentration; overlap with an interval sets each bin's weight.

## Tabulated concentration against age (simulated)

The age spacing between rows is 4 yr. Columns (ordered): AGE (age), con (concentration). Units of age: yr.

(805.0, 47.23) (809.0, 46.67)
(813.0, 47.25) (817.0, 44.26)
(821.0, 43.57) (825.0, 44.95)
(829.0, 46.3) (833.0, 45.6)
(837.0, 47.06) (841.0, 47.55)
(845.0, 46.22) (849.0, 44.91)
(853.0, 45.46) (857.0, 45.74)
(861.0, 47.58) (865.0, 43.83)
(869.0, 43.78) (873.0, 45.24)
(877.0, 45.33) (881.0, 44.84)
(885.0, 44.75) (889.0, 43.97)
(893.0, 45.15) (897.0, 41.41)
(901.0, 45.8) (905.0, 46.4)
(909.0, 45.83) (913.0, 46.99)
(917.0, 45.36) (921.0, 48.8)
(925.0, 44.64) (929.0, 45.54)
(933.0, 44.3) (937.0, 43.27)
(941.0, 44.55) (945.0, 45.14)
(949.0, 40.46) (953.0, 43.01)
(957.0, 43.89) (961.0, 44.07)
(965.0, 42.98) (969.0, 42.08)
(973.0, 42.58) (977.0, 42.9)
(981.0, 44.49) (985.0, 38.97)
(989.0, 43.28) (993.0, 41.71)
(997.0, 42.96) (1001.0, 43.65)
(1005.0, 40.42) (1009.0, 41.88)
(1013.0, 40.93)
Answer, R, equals 41.41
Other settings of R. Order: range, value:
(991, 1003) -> 41.71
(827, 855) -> 44.91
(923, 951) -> 40.46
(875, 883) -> 44.84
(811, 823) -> 43.57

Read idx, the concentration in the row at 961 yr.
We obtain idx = 44.07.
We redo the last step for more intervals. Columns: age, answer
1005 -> 40.42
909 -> 45.83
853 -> 45.46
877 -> 45.33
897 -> 41.41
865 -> 43.83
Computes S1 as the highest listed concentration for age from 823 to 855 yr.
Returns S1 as 47.55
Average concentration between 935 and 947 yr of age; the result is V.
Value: 44.3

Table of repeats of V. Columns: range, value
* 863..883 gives 44.6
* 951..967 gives 43.5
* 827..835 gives 46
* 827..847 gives 46.5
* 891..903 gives 44.1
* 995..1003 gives 43.3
